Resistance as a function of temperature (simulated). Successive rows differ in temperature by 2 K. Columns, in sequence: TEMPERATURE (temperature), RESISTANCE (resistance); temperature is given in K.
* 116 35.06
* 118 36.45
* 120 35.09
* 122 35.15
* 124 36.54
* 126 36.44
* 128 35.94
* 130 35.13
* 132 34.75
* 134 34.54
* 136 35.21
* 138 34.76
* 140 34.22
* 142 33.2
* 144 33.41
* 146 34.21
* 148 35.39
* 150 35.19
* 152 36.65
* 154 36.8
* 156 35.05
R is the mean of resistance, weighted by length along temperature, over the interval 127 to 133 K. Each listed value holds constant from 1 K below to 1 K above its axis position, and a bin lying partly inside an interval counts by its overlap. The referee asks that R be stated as 35.3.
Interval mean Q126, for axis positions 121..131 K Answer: 35.8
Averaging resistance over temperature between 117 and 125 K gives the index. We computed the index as 35.8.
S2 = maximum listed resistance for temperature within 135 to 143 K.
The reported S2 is 35.21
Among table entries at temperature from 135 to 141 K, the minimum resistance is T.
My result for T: 34.22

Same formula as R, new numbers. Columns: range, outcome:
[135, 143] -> 34.3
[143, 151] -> 34.5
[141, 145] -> 33.3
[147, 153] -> 35.7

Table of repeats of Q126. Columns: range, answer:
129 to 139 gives 34.9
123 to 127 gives 36.5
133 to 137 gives 34.9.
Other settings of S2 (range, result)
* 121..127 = 36.54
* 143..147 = 34.21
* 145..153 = 36.65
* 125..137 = 36.44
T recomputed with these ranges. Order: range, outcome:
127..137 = 34.54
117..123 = 35.09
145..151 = 34.21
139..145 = 33.2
